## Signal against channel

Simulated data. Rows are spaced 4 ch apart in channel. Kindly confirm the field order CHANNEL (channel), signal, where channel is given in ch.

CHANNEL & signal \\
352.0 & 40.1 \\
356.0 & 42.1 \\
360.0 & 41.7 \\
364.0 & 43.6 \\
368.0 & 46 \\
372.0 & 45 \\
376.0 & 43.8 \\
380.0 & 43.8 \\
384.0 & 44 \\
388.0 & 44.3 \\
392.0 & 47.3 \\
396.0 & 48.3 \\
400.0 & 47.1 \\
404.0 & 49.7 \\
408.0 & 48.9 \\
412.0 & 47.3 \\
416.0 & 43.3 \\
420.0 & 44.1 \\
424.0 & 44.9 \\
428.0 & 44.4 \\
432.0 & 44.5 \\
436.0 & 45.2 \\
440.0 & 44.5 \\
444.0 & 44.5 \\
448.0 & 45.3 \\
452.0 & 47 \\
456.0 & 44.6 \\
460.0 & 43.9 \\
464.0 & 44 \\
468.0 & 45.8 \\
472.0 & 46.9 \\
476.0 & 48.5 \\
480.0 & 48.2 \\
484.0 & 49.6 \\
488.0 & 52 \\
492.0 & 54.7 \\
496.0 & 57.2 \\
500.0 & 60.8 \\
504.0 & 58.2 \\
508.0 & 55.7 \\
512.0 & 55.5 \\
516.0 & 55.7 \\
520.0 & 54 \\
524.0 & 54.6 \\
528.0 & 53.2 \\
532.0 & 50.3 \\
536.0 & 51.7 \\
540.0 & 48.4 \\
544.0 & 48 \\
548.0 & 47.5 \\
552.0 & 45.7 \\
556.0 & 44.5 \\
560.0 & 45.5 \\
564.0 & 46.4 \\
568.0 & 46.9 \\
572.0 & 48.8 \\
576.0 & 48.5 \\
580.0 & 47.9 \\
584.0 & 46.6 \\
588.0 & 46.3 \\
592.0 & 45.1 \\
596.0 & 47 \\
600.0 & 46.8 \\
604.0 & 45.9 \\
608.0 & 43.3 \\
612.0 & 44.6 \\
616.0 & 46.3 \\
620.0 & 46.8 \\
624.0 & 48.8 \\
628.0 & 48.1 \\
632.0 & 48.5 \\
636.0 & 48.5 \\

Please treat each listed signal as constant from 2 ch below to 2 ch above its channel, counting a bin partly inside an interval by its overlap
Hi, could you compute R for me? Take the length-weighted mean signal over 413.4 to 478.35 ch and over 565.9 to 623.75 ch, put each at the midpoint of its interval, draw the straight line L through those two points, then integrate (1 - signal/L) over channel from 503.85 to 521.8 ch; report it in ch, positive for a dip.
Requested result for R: -3.9 ch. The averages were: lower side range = 45.1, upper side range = 46.6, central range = 55.6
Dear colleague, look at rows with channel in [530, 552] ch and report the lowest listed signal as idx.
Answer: 45.7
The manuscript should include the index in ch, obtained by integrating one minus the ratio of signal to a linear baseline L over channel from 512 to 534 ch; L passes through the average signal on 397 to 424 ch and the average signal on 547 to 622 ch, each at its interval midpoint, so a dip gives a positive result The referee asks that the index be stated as -3.5 ch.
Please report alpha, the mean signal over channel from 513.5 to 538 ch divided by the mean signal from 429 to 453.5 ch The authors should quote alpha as 1.18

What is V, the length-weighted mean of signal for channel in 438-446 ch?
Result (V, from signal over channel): 44.5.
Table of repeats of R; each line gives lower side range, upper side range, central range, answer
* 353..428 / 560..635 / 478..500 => -3.4 ch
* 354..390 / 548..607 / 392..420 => -1.9 ch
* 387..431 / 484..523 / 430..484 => 5.6 ch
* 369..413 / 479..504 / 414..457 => 4.4 ch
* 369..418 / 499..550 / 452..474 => 2.0 ch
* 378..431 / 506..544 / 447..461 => 1.0 ch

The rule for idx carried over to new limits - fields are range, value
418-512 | 43.9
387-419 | 43.3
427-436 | 44.4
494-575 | 44.5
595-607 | 45.9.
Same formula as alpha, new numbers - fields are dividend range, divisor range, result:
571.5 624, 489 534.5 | 0.84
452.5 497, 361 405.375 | 1.06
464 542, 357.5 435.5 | 1.16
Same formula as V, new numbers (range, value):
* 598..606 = 46.3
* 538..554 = 47.4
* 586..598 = 46.1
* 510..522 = 55.1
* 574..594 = 46.9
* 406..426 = 45.7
